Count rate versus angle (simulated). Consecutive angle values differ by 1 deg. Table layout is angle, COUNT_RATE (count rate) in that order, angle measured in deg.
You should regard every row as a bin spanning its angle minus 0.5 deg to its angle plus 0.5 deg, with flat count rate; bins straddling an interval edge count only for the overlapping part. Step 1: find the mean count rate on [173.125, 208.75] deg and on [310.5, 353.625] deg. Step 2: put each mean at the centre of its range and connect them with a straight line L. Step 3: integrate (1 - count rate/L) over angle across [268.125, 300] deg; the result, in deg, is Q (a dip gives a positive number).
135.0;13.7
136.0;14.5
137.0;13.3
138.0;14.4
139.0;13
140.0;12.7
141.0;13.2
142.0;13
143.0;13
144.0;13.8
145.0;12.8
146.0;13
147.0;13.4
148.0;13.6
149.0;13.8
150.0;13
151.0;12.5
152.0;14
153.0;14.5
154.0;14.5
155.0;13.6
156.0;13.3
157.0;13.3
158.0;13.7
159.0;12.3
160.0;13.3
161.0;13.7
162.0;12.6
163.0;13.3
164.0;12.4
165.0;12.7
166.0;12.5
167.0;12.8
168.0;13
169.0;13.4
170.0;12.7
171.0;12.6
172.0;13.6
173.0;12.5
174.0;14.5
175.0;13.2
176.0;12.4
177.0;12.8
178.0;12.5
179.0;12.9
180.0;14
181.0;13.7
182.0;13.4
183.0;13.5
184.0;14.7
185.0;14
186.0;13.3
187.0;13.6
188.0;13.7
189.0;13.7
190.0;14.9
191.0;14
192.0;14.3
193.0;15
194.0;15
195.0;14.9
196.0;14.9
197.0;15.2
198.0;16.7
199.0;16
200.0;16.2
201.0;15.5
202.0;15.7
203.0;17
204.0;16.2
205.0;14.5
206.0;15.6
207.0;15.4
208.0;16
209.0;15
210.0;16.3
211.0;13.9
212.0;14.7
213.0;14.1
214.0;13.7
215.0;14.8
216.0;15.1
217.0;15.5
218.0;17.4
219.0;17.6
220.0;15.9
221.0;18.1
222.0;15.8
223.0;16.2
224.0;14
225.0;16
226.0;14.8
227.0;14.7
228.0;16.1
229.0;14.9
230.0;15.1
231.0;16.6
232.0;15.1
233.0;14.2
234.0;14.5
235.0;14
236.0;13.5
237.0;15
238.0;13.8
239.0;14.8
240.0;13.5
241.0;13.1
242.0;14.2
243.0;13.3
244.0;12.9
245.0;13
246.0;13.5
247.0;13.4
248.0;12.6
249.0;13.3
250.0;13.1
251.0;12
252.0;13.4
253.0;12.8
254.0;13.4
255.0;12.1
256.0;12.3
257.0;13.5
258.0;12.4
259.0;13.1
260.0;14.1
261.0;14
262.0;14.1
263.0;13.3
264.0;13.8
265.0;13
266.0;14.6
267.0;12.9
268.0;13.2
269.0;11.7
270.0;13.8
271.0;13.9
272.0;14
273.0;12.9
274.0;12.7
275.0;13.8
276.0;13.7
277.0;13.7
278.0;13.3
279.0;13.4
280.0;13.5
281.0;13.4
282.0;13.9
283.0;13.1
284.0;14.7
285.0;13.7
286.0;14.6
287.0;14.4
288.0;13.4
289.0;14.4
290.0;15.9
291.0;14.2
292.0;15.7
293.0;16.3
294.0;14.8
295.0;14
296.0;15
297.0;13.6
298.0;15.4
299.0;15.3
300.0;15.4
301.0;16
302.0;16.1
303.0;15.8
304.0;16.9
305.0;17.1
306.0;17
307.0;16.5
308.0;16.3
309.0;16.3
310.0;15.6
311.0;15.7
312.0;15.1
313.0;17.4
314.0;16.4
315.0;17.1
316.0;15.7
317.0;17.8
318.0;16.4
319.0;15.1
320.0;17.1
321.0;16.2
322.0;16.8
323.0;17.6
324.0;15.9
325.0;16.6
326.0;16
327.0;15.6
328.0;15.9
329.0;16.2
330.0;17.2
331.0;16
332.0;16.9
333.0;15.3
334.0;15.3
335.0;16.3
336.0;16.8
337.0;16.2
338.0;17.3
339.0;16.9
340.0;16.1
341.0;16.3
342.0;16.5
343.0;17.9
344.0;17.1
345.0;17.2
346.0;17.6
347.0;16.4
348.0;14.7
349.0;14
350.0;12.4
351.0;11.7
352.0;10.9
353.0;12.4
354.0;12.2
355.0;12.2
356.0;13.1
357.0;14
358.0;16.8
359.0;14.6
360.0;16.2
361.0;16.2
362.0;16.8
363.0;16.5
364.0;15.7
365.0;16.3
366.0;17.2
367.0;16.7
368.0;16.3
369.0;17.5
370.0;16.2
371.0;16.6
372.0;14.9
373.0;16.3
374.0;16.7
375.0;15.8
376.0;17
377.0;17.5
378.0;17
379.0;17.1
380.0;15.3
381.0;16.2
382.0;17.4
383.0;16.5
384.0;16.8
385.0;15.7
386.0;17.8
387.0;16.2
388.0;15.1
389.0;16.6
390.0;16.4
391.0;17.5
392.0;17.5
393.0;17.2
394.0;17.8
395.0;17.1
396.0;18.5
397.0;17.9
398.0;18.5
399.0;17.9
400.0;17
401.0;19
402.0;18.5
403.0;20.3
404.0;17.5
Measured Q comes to 2.85 deg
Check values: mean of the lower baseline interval 14.5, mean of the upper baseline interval 15.9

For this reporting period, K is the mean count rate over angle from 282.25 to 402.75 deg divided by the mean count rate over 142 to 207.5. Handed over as 1.15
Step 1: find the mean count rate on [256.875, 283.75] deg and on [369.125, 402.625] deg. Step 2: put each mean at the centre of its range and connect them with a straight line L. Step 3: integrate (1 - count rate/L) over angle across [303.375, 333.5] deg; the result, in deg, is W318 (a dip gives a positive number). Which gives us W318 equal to -3.0 deg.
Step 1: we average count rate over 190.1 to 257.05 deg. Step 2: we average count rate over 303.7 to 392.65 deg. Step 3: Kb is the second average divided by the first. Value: 1.1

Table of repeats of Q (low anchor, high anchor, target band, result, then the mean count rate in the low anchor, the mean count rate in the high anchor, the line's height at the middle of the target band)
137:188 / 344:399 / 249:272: 2.1 deg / 13.3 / 16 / 14.6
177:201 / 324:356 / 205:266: 1.3 deg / 14.3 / 15.5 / 14.7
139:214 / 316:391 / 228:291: 5.1 deg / 13.9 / 16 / 14.9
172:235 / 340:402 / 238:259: 2.8 deg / 14.8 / 16.2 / 15.2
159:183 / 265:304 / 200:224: -3.8 deg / 13.1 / 14.2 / 13.5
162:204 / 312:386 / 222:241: -0.3 deg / 14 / 16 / 14.6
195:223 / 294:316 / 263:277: 2.1 deg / 15.7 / 15.9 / 15.8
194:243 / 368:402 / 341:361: 2.3 deg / 15.2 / 16.9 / 16.6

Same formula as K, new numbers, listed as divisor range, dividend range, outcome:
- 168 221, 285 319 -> 1.07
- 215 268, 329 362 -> 1.08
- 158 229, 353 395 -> 1.12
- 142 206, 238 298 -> 0.99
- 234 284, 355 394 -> 1.22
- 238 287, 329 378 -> 1.17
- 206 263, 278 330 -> 1.08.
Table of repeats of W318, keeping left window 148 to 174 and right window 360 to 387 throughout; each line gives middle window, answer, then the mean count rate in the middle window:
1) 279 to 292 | 0.88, 14.1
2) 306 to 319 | -0.63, 16.3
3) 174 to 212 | -2.38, 14.6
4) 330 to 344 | -0.47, 16.5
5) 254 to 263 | 0.93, 13.2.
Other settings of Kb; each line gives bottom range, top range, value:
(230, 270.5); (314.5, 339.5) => 1.21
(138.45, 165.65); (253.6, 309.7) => 1.08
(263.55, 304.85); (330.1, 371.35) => 1.09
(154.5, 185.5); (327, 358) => 1.16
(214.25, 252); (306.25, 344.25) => 1.12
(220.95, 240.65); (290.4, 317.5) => 1.06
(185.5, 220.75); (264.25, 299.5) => 0.92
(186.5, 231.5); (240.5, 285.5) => 0.87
